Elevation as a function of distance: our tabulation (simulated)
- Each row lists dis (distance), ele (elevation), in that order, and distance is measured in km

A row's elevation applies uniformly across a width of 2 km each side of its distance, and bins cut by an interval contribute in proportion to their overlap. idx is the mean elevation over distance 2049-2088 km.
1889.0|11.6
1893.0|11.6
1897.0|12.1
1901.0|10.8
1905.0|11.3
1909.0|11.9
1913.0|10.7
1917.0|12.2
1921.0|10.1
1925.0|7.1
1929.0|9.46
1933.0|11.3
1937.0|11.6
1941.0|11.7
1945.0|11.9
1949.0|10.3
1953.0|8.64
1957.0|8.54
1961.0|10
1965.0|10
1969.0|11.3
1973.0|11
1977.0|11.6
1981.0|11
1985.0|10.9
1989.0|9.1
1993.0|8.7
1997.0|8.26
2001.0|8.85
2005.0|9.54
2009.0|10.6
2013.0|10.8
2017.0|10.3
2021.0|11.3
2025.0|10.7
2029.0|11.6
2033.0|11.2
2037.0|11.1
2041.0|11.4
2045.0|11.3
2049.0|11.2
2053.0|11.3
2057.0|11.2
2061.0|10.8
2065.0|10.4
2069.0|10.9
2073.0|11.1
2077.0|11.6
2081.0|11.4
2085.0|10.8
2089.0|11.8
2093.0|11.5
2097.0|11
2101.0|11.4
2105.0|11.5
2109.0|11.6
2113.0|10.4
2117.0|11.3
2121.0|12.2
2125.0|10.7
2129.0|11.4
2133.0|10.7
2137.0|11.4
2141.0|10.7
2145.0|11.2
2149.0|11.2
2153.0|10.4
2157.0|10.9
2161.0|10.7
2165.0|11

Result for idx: 11.1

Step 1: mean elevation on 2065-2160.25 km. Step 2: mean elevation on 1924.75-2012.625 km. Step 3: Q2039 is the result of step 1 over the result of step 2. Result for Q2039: 1.1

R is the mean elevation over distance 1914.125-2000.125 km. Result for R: 10.2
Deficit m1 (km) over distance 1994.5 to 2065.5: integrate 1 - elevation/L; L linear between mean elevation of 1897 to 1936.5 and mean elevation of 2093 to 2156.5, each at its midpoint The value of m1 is 1.8 km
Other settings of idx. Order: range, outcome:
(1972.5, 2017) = 10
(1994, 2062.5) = 10.6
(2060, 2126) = 11.2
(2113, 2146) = 11.2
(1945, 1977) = 10.2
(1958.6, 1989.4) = 10.7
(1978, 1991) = 10.4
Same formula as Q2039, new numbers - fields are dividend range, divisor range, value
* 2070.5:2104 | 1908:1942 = 1.07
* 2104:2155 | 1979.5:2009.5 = 1.17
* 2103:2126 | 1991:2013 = 1.21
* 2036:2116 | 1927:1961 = 1.08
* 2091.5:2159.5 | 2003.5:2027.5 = 1.05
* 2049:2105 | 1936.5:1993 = 1.07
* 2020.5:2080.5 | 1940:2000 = 1.10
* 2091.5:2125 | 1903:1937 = 1.07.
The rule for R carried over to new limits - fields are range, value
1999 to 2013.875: 9.88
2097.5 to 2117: 11.2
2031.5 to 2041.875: 11.2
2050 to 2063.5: 11.1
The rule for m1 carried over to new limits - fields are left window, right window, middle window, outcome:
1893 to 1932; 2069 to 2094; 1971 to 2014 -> 3.8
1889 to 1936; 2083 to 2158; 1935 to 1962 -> 1.2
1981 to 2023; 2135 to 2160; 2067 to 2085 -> -1.3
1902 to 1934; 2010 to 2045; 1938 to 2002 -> 3.6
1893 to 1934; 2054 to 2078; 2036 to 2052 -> -0.5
